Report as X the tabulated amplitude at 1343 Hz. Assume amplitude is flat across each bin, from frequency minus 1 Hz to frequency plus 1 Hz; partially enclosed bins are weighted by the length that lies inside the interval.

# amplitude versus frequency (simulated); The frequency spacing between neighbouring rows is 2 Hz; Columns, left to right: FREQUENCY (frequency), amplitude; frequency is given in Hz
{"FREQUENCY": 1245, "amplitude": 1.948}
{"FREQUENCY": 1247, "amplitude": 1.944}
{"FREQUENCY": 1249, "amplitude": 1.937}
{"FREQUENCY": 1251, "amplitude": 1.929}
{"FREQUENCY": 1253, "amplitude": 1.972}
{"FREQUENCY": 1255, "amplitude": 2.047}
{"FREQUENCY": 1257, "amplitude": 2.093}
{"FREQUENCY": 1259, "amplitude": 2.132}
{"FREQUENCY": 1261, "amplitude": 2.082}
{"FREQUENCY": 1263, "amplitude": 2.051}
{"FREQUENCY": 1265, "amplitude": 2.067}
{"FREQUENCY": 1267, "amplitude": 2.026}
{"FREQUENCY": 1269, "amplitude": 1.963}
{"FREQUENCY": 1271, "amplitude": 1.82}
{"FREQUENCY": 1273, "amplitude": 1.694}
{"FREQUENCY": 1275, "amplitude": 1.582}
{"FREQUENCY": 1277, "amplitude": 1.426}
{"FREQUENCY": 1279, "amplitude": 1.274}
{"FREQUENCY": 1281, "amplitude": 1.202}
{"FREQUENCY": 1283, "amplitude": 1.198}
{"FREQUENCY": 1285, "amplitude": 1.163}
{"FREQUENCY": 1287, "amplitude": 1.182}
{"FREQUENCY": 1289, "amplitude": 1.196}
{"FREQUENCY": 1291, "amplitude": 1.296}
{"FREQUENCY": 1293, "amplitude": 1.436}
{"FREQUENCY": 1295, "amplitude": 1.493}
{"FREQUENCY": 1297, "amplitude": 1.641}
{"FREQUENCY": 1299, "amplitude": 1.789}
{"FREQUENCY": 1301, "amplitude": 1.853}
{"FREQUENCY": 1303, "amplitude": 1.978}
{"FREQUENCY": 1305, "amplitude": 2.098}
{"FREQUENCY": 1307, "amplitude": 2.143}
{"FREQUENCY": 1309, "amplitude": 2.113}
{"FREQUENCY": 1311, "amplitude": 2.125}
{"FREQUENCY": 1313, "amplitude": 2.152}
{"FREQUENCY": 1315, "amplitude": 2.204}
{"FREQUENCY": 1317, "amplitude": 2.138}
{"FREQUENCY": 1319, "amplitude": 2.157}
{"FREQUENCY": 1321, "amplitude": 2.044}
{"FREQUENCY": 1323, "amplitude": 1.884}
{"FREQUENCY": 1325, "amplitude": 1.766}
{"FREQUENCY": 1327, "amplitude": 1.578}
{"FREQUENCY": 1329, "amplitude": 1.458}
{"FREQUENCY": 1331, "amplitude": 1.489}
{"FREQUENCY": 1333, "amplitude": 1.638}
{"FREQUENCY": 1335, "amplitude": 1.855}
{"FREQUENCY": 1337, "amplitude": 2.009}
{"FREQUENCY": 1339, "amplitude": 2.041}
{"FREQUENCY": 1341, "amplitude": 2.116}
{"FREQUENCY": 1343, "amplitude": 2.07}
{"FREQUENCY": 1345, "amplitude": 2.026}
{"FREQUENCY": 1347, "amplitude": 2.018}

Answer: 2.07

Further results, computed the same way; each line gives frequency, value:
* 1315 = 2.204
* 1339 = 2.041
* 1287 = 1.182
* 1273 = 1.694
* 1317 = 2.138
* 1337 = 2.009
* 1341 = 2.116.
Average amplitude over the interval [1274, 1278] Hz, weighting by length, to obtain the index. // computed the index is 1.5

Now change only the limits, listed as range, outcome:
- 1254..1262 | 2.09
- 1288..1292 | 1.25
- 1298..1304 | 1.87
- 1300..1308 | 2.02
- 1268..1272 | 1.89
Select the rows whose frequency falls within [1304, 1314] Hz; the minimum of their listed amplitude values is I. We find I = 2.098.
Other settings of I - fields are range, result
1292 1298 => 1.436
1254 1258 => 2.047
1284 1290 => 1.163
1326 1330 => 1.458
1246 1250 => 1.937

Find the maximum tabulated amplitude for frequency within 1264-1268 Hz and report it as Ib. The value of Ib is 2.067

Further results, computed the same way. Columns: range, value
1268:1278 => 1.963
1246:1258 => 2.093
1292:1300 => 1.789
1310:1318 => 2.204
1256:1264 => 2.132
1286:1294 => 1.436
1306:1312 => 2.143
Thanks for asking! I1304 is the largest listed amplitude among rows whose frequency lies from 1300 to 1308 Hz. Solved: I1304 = 2.143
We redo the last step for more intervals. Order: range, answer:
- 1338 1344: 2.116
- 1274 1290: 1.582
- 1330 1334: 1.638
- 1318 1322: 2.157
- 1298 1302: 1.853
